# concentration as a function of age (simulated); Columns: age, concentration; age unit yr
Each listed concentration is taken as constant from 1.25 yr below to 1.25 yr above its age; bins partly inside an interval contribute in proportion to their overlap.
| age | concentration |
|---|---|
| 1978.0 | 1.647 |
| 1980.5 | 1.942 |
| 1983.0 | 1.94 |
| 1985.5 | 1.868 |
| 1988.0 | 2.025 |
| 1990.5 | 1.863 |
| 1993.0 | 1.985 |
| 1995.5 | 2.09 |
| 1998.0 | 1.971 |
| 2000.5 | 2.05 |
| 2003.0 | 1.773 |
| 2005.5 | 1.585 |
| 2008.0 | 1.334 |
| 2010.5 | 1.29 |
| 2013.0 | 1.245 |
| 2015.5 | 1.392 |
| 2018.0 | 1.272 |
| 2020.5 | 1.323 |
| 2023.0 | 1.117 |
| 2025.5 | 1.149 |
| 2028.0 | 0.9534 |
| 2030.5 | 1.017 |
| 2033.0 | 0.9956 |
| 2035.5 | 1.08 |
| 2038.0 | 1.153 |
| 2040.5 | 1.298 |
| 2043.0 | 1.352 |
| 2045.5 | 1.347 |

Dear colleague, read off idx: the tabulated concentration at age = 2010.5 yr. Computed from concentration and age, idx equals 1.29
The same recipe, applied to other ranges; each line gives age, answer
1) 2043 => 1.352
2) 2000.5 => 2.05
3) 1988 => 2.025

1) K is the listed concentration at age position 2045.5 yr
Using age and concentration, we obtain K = 1.347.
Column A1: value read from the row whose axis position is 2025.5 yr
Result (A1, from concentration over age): 1.149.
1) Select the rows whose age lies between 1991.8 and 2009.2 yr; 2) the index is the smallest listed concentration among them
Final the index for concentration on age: 1.334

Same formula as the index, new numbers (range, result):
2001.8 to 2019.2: 1.245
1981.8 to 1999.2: 1.863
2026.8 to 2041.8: 0.9534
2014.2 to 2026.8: 1.117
